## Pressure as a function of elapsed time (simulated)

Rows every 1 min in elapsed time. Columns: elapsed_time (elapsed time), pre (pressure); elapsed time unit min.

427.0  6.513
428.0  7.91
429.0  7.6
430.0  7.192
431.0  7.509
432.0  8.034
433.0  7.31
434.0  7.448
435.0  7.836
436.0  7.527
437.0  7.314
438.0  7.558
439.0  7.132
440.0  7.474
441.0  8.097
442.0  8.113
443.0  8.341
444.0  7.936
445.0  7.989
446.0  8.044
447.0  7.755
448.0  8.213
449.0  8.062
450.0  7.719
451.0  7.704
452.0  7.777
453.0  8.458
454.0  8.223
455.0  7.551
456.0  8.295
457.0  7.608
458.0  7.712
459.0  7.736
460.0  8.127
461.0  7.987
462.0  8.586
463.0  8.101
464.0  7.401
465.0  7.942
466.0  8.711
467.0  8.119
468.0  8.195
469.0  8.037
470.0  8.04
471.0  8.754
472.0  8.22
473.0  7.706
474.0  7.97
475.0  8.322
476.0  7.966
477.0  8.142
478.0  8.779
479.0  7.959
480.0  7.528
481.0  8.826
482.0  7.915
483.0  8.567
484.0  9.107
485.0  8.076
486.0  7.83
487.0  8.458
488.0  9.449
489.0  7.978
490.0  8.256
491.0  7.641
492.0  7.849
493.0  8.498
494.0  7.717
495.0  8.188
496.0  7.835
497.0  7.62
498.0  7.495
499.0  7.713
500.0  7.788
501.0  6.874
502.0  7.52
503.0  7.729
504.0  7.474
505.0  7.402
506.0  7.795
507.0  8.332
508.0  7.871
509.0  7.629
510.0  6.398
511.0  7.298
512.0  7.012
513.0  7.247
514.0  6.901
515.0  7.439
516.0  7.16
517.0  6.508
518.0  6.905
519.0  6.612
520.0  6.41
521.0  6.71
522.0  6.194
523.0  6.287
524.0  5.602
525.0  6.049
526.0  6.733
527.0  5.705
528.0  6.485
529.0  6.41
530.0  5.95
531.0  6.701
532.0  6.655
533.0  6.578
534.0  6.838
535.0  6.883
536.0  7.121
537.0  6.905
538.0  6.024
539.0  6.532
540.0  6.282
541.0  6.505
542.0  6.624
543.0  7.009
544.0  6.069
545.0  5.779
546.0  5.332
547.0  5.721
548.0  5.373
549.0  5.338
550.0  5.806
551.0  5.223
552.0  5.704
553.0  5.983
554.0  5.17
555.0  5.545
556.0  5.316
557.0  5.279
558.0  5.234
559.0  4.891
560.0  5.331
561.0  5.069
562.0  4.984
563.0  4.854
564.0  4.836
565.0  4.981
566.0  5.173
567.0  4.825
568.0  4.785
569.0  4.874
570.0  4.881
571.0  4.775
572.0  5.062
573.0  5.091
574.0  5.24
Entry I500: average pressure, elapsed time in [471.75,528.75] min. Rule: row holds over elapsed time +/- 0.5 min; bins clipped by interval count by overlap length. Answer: 7.53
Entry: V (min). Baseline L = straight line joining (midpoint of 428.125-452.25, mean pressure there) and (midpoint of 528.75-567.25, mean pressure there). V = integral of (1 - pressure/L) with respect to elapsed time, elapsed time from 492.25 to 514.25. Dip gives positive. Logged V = -3.2 min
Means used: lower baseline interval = 7.74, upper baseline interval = 5.82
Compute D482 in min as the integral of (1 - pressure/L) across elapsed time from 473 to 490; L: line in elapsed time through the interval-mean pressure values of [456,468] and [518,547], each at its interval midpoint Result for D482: -1.6 min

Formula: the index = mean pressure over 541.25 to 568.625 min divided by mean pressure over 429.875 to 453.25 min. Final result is 0.7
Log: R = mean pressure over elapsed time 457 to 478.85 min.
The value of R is 8.11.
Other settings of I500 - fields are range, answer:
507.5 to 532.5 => 6.67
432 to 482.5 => 7.97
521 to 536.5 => 6.42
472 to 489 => 8.28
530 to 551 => 6.27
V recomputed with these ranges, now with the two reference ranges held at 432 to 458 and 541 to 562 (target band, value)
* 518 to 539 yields -1.3 min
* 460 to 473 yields -1.4 min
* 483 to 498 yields -2.8 min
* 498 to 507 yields -1.3 min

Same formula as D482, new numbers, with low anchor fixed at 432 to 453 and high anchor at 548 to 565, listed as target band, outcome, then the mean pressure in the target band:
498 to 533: -4.18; 6.93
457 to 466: -0.74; 7.97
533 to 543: -1.70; 6.65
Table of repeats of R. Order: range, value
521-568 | 5.86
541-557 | 5.74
